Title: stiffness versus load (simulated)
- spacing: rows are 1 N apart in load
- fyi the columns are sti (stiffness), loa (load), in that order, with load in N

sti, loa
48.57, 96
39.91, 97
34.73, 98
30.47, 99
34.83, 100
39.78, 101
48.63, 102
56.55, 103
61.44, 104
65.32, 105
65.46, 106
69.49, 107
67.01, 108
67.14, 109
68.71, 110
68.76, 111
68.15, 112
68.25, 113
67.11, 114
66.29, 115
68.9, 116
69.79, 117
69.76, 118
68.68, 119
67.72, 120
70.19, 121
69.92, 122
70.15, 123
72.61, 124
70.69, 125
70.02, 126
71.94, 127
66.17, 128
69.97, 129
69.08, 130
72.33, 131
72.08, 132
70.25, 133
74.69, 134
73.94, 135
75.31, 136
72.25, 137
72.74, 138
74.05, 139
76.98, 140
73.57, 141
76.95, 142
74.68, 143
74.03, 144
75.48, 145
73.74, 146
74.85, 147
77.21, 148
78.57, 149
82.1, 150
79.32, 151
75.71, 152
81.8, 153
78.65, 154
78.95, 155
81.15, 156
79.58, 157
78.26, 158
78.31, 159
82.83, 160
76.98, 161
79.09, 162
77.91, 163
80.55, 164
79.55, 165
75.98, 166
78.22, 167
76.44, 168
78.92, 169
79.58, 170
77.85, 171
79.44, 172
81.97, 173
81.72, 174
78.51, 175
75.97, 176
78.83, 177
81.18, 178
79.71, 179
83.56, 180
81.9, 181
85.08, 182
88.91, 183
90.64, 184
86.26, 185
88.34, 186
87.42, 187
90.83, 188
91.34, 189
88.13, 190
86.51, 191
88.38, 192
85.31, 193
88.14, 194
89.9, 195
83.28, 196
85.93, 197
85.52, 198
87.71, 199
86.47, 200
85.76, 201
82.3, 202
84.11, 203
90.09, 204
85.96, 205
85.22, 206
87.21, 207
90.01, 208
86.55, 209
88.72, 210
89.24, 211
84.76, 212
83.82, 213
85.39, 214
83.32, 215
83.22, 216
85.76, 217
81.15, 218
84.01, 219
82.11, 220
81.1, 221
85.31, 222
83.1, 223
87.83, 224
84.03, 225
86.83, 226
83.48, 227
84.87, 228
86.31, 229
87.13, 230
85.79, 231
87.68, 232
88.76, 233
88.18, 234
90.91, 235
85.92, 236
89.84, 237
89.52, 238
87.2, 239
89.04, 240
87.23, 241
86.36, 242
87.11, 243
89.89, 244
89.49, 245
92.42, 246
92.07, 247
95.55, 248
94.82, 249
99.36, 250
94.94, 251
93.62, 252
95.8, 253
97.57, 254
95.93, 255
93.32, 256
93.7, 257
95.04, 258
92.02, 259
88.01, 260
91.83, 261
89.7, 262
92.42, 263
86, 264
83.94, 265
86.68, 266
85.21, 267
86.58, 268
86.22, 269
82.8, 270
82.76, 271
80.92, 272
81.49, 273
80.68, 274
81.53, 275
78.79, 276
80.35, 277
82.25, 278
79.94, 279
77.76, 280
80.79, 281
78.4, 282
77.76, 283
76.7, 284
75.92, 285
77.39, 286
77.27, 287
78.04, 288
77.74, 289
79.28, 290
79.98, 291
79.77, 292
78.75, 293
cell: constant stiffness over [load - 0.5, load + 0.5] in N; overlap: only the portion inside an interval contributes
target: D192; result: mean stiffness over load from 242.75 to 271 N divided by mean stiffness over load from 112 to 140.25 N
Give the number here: 1.29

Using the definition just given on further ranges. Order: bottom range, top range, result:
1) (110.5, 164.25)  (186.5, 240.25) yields 1.17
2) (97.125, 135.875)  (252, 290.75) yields 1.31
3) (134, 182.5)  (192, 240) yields 1.10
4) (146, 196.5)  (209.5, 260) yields 1.08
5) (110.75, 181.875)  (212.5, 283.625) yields 1.15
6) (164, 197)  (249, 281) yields 1.05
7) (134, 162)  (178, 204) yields 1.12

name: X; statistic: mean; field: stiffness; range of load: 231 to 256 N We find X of 91.2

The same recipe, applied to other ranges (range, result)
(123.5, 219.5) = 80.6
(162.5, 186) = 81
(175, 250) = 86.5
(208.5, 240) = 85.9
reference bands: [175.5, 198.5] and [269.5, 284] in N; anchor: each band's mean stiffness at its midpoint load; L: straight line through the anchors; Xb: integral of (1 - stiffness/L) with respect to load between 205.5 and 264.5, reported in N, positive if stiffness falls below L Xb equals -4.2 N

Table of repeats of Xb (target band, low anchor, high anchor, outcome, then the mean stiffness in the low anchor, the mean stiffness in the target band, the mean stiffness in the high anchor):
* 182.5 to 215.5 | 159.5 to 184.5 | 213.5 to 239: -1.6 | 80.5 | 87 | 85.7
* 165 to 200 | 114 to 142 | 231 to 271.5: -1.8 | 71.1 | 83.7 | 90.1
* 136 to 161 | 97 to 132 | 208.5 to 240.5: -2.4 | 63.5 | 77.1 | 86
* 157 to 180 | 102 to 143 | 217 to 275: -0.8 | 69.6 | 79.1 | 88.2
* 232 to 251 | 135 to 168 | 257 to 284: -1.8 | 77.3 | 90.3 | 84.3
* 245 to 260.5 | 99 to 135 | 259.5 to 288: -2.7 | 65.8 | 94.1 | 82.4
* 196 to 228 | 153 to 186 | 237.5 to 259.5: 0.6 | 80.5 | 85.3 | 92.4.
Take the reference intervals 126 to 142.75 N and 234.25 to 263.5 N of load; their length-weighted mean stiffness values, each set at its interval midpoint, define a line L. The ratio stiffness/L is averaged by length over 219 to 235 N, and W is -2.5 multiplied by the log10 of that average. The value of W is 0.03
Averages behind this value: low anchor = 72.6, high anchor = 91.7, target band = 85.6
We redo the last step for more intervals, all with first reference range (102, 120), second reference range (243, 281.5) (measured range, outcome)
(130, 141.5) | -0.05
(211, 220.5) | -0.03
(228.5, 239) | -0.05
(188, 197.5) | -0.12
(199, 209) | -0.09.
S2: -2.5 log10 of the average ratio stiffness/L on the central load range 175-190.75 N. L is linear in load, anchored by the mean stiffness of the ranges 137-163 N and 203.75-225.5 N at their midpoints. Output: -0.047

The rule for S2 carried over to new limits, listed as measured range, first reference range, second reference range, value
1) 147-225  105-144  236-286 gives -0.07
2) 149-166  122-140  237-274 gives -0.05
